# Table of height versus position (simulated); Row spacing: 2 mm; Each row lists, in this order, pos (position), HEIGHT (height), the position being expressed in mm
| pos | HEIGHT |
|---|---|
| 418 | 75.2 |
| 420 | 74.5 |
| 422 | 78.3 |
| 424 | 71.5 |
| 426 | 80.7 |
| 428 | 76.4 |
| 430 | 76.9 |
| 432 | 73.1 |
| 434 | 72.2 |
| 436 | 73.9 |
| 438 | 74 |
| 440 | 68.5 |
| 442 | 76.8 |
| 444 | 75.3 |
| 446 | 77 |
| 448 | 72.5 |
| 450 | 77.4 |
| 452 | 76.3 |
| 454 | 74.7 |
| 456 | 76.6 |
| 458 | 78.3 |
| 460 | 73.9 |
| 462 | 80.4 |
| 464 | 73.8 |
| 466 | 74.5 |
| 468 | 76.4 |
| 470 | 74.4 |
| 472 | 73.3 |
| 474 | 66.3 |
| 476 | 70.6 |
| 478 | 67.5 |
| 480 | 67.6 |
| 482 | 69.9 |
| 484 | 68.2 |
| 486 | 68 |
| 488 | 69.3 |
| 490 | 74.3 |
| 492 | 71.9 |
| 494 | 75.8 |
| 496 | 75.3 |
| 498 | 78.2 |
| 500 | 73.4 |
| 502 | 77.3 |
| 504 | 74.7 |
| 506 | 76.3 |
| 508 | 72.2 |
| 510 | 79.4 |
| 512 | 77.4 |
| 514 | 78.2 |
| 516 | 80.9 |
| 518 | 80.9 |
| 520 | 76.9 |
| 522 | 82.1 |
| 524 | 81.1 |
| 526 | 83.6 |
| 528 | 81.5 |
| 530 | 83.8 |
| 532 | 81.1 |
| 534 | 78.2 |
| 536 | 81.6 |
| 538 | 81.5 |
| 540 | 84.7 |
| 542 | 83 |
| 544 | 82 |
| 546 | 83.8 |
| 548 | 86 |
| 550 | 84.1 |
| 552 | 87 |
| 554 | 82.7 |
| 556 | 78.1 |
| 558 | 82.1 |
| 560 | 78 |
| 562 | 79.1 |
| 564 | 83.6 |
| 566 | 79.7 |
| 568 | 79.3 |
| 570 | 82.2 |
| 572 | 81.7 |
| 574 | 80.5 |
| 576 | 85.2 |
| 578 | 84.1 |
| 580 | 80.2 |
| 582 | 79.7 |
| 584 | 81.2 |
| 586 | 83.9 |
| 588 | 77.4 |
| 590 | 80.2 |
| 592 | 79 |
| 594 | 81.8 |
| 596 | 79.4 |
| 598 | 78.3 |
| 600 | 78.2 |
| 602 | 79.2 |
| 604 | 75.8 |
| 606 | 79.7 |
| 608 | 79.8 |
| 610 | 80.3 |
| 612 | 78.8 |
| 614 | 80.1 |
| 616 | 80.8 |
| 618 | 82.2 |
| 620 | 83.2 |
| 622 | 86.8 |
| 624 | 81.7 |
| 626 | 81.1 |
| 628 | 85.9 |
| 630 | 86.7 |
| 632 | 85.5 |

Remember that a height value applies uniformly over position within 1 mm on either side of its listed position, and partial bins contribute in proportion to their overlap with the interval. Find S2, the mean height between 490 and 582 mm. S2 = 80.2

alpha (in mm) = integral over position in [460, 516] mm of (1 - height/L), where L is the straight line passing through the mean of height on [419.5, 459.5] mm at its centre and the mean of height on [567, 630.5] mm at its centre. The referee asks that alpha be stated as 2.4 mm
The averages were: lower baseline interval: 75.2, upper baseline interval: 81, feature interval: 73.6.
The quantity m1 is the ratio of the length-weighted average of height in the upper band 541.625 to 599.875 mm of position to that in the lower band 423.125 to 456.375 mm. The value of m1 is 1.1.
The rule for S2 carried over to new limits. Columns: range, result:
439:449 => 74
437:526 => 74.8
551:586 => 81.5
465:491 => 70.8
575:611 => 80.2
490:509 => 75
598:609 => 78.5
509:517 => 79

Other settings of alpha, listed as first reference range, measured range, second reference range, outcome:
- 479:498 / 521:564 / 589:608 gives -3.97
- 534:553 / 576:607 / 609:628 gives 0.91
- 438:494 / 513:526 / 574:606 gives -0.69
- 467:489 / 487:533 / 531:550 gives -0.68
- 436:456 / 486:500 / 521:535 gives 0.90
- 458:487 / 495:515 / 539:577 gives -0.09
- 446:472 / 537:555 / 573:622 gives -1.18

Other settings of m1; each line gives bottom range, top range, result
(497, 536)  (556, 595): 1.03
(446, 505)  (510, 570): 1.11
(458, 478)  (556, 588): 1.10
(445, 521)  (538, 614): 1.09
